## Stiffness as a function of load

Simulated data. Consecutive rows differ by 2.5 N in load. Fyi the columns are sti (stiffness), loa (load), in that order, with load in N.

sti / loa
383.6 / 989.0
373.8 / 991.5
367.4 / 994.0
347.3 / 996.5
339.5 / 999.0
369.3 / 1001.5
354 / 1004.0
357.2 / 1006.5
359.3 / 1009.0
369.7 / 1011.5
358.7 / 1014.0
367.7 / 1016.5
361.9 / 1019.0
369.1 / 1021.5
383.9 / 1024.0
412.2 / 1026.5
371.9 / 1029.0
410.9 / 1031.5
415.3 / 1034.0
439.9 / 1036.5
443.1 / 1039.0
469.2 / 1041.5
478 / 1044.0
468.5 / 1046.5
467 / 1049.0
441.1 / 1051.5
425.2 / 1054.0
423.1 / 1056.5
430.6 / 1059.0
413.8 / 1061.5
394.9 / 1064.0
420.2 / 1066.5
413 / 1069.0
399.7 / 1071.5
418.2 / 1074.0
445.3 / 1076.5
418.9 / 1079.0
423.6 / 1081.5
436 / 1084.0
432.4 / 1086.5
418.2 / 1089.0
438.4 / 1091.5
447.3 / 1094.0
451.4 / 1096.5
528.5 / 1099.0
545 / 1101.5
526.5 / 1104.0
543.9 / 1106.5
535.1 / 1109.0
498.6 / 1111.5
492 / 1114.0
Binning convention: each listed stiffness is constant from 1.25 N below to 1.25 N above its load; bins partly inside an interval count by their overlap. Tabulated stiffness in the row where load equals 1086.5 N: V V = 432.4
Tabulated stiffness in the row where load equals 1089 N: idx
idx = 418.2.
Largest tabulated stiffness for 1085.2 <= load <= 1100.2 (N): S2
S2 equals 528.5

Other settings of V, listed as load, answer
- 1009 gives 359.3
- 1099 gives 528.5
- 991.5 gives 373.8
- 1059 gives 430.6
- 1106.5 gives 543.9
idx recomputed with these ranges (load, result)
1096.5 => 451.4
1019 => 361.9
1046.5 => 468.5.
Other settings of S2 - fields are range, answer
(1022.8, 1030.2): 412.2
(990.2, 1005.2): 373.8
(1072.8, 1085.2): 445.3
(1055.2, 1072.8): 430.6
